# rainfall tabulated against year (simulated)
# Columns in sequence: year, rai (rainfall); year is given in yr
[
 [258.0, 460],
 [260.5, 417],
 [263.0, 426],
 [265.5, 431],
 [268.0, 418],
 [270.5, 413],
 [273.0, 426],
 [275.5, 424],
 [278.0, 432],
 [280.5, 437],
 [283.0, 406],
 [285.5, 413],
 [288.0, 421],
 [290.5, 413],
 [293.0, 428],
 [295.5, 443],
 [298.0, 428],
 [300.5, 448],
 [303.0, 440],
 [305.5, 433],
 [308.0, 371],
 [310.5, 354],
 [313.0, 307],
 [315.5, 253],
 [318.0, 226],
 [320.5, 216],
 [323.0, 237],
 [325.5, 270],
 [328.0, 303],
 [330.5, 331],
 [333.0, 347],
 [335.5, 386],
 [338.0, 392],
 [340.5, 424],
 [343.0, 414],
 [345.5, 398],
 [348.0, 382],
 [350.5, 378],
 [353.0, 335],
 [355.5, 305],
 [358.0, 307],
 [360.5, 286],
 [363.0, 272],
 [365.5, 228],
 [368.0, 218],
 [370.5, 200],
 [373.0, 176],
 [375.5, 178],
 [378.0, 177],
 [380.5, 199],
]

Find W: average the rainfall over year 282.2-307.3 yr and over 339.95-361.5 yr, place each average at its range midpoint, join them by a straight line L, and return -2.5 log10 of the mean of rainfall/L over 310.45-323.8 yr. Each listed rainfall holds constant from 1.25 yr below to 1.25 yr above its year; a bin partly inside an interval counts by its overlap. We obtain 0.47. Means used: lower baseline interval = 426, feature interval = 259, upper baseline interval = 358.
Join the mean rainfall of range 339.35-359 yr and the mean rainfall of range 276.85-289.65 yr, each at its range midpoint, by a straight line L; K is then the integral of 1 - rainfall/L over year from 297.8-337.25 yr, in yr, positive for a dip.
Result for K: 6.2 yr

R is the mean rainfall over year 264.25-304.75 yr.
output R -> 426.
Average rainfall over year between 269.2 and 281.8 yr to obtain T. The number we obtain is 426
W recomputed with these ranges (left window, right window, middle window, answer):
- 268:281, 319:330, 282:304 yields -0.18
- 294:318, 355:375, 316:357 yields -0.10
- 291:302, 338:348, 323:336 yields 0.30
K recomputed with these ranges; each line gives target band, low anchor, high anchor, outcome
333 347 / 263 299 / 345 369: -2.6 yr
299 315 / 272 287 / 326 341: 0.1 yr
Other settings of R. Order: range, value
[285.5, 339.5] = 356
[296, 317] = 380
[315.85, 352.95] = 334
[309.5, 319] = 285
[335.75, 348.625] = 402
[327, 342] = 366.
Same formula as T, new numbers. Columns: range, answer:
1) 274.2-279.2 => 428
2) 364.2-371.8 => 215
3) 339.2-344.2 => 419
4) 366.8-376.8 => 193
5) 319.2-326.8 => 241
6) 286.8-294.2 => 421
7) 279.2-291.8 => 418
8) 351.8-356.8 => 320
